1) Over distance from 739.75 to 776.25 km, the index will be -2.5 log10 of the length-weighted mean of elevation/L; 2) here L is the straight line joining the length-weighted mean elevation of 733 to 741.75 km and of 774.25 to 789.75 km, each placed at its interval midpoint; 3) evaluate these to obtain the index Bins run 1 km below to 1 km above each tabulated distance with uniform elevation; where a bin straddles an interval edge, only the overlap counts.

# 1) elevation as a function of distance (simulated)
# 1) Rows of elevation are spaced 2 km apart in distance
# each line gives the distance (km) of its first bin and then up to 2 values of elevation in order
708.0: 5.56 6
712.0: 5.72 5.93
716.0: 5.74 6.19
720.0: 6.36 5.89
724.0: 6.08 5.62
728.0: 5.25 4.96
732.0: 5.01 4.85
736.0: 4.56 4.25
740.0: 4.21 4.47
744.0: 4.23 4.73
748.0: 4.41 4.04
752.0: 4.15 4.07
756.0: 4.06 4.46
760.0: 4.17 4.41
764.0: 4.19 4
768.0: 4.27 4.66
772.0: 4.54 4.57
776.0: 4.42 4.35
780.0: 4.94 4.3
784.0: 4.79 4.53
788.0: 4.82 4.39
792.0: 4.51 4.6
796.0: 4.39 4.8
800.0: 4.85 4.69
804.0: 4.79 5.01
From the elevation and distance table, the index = 0.05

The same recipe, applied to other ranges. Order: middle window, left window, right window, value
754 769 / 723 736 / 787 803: 0.17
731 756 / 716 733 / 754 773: 0.14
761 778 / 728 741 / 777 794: 0.06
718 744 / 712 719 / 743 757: 0.01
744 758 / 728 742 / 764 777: 0.07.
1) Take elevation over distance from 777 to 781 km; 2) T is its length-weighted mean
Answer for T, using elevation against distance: 4.64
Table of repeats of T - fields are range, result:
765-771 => 4.31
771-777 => 4.51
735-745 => 4.34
